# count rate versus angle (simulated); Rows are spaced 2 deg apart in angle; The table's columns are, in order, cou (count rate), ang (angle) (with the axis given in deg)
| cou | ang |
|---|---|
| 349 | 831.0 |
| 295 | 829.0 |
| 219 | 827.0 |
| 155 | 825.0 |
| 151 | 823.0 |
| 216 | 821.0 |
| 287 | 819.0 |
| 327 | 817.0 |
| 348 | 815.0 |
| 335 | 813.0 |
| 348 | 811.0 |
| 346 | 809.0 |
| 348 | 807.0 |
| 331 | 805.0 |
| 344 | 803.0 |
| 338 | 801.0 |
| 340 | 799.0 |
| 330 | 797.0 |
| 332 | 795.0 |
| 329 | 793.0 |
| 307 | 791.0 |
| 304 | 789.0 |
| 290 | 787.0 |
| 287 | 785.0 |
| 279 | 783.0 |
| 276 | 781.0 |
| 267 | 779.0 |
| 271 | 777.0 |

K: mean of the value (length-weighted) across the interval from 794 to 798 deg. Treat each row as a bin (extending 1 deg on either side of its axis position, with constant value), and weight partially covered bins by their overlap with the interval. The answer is 331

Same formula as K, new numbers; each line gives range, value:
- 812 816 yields 342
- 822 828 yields 175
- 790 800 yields 328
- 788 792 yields 306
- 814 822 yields 294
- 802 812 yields 343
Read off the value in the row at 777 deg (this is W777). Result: 271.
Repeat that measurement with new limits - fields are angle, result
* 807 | 348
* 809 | 346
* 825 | 155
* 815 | 348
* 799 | 340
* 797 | 330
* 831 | 349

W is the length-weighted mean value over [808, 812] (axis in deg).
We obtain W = 347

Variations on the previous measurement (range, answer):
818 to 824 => 218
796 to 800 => 335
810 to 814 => 342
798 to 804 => 341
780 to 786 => 281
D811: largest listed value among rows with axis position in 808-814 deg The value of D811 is 348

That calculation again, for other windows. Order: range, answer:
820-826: 216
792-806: 344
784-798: 332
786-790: 304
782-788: 290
